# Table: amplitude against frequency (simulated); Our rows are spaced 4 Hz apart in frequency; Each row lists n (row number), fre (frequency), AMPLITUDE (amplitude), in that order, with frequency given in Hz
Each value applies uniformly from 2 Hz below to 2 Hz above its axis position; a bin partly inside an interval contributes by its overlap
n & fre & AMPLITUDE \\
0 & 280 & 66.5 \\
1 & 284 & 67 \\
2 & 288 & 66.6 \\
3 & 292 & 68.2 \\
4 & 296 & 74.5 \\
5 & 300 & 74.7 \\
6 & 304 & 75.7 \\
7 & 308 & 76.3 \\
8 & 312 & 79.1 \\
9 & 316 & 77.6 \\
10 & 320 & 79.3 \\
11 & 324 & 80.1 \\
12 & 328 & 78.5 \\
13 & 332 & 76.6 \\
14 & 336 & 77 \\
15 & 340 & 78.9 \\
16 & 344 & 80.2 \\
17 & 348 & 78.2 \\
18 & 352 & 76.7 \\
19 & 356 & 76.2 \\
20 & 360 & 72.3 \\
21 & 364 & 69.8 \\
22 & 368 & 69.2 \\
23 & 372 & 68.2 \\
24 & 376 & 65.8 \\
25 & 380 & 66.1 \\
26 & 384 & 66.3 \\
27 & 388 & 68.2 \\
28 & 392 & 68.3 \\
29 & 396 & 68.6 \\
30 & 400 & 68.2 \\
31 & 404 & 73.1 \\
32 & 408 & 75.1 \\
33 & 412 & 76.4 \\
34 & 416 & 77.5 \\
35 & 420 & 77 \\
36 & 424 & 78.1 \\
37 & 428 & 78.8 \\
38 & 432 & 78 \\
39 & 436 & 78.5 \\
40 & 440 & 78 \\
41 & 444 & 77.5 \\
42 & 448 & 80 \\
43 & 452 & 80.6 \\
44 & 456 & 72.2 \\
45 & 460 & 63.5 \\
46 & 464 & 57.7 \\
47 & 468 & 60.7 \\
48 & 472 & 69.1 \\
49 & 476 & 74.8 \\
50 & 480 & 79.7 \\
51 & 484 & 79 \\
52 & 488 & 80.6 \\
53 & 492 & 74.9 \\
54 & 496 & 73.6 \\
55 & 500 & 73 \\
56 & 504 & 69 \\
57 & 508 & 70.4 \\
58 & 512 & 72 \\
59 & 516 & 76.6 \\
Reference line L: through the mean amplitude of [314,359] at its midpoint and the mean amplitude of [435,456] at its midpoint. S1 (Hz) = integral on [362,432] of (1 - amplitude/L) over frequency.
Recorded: 5.8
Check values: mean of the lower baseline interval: 78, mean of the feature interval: 71.6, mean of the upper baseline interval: 78.3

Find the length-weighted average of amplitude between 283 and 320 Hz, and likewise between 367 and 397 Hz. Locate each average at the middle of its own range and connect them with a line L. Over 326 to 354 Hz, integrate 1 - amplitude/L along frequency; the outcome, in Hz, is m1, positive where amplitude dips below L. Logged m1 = -2.9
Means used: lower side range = 73.8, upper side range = 67.5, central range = 78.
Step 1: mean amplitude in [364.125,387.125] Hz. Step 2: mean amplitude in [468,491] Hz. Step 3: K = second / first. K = 1.12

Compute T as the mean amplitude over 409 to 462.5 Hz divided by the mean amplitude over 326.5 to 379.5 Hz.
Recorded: 1.03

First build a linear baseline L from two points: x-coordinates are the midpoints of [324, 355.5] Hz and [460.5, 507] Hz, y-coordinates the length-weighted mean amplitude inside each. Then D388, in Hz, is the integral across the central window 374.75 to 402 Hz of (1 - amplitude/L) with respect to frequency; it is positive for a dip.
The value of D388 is 3.1 Hz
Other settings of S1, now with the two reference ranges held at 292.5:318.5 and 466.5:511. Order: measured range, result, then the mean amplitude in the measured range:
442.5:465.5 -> 0.5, 72.1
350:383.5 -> 2.1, 70.3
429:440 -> -0.6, 78.3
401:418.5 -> -0.2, 75.1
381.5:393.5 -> 1.2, 67.5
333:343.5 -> -0.4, 78.1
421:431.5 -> -0.6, 78.2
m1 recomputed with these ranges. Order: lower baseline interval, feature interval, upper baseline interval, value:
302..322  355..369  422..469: 0.8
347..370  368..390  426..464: 2.0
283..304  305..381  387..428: -3.4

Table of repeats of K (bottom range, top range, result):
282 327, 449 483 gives 0.94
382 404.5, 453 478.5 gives 0.98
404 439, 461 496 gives 0.93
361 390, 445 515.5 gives 1.07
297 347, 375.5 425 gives 0.92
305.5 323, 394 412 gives 0.92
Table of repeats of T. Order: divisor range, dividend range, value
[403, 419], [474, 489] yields 1.03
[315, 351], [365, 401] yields 0.86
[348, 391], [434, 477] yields 1.03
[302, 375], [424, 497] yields 0.98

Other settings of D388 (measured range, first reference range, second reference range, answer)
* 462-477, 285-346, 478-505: 2.2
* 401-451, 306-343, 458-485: -3.8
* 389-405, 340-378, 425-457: 1.3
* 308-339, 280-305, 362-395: -3.9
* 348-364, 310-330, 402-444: 0.7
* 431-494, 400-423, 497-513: -0.8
